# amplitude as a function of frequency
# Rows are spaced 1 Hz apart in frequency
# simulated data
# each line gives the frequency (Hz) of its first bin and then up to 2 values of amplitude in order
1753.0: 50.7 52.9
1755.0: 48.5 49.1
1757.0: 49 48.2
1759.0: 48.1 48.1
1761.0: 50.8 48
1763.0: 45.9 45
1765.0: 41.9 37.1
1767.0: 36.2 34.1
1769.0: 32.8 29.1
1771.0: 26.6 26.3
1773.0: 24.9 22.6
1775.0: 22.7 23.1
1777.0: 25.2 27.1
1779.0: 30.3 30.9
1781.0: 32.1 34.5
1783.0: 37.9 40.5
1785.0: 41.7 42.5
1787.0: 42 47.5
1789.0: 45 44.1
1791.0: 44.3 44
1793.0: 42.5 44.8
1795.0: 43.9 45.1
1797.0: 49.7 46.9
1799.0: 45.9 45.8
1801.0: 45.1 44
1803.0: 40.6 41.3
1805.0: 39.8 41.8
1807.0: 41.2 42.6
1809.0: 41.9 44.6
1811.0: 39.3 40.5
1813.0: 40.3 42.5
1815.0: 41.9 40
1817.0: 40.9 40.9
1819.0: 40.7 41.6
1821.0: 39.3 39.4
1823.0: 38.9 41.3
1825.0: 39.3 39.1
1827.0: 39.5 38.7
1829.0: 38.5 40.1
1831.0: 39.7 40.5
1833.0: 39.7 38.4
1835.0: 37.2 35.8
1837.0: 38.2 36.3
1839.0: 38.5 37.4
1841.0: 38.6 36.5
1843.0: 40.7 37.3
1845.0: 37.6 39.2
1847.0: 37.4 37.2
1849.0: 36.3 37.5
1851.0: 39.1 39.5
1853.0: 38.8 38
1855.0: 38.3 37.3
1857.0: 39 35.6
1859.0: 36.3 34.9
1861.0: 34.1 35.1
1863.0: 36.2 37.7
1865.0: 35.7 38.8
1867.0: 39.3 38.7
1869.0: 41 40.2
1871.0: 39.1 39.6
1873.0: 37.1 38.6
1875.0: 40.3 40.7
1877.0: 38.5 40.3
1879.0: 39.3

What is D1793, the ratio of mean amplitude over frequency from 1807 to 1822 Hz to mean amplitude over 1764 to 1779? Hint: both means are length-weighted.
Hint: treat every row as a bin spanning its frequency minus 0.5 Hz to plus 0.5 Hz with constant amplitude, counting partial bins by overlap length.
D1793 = 1.4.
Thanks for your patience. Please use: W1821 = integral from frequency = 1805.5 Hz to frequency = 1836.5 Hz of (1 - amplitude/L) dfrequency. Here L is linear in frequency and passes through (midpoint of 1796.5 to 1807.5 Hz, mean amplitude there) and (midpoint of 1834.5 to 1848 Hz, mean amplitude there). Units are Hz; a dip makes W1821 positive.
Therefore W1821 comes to 0.5 Hz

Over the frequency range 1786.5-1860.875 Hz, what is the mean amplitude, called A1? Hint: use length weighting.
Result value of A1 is 40.4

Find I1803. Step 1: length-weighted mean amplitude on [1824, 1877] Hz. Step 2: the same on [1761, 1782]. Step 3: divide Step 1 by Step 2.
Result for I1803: 1.17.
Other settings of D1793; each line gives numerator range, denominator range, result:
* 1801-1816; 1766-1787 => 1.32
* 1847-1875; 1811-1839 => 0.95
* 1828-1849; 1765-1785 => 1.24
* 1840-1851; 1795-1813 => 0.88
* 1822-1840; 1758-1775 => 1.04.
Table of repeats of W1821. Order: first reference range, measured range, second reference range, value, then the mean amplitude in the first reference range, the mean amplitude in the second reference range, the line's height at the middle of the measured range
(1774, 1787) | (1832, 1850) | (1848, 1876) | -0.7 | 32.4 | 37.9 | 36.5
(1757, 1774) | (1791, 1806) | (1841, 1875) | -2.2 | 38.8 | 37.9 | 38.4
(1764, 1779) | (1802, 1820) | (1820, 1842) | -2.8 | 29.8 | 38.8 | 35.8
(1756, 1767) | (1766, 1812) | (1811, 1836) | 5.2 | 45.9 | 39.9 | 43.2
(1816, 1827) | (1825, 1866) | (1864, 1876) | 1.8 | 40.1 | 39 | 39.5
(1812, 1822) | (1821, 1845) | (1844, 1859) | 0.5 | 40.8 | 37.8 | 39.4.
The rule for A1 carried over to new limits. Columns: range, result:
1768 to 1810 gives 38.1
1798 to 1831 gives 41.2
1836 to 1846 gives 37.9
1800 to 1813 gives 42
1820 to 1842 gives 38.8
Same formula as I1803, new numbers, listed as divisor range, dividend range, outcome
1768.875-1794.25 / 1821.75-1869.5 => 1.10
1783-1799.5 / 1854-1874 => 0.85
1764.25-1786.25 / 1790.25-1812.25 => 1.37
